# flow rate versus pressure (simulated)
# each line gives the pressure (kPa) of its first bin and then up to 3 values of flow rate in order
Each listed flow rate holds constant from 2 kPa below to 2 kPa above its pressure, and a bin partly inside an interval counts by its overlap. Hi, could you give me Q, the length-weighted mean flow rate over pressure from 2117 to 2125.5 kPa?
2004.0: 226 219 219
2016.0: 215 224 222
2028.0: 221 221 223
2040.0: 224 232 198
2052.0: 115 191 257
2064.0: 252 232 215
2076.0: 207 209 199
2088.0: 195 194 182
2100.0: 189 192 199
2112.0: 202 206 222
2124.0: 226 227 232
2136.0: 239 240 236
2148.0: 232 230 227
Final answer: 222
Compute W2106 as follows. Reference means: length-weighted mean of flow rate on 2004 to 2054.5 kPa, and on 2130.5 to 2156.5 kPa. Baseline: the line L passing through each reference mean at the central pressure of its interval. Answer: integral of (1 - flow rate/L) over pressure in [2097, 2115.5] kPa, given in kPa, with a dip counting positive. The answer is 2.54 kPa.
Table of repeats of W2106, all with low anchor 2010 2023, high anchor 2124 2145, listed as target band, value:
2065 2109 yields 4.95 kPa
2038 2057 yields 2.65 kPa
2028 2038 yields -0.01 kPa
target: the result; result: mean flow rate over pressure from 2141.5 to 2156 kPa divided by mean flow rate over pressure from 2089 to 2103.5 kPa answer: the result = 1.23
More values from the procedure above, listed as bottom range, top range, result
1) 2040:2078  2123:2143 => 1.10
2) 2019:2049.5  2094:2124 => 0.91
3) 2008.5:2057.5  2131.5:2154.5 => 1.12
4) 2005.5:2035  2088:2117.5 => 0.88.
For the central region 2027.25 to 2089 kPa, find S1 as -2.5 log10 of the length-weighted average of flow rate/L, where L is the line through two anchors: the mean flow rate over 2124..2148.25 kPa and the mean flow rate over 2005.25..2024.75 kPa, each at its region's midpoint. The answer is 0.06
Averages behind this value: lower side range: 220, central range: 212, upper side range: 234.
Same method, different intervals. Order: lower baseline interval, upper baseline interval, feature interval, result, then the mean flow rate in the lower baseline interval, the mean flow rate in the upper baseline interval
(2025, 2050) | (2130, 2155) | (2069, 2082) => 0.07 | 220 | 235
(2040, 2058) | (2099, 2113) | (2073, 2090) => -0.06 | 188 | 196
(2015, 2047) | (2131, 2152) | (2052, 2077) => 0.04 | 222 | 235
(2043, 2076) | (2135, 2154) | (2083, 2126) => 0.12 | 211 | 235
